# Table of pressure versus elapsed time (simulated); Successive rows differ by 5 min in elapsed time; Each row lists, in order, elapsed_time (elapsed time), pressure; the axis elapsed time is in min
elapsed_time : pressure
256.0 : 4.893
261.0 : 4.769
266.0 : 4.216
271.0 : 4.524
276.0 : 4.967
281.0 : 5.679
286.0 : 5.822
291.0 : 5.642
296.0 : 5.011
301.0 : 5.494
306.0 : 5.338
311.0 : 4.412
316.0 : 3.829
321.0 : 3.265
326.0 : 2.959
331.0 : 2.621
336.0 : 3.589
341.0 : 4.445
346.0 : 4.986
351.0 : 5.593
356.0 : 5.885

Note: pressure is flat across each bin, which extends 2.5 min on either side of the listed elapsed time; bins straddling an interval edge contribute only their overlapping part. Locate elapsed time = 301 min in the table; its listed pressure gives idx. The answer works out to 5.494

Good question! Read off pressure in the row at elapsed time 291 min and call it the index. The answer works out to 5.642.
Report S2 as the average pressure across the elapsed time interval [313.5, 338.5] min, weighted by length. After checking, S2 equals 3.25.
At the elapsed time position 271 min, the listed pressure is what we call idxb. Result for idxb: 4.524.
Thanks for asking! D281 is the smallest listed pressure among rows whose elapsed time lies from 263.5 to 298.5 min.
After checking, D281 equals 4.216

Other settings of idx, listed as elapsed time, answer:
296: 5.011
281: 5.679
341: 4.445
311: 4.412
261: 4.769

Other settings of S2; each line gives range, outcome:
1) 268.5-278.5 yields 4.75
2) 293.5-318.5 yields 4.82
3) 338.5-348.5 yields 4.72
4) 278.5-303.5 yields 5.53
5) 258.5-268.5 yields 4.49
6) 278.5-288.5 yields 5.75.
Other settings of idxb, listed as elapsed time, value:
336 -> 3.589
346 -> 4.986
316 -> 3.829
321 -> 3.265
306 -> 5.338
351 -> 5.593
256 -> 4.893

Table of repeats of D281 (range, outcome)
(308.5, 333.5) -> 2.621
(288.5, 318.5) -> 3.829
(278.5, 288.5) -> 5.679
